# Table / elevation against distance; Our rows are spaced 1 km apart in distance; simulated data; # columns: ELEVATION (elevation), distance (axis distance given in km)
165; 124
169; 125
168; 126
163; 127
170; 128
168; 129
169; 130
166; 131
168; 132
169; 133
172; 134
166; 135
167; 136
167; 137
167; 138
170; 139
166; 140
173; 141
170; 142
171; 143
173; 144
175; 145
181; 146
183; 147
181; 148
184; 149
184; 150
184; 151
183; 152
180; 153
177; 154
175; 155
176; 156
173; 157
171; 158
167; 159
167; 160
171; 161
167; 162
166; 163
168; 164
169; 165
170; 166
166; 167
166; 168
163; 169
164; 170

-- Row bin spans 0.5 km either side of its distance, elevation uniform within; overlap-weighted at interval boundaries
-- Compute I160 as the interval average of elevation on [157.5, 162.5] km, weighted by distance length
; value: 169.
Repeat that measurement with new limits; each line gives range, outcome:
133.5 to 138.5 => 168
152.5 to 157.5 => 176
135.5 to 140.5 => 167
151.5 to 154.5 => 180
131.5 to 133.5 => 168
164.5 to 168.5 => 168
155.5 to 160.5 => 171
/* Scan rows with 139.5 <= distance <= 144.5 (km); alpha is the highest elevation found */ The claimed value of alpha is 173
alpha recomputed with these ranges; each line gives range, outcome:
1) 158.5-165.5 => 171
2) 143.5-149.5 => 184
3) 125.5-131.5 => 170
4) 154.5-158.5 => 176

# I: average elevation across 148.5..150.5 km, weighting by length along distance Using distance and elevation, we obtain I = 184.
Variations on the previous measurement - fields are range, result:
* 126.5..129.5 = 167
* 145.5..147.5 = 182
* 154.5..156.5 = 176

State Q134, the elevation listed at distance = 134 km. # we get 172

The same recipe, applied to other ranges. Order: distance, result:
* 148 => 181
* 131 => 166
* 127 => 163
